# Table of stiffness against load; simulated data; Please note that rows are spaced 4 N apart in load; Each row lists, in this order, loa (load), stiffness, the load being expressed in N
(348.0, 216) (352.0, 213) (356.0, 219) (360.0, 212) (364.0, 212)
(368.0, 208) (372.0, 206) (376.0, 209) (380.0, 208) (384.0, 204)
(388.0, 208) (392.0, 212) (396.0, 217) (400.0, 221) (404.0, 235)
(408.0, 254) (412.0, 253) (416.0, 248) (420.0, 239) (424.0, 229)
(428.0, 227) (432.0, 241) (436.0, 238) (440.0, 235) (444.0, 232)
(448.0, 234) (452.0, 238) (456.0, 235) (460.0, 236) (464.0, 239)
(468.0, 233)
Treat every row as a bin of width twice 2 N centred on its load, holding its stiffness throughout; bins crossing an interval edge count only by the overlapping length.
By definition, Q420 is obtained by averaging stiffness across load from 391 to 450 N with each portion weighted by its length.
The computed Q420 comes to 235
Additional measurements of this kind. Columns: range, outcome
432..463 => 236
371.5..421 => 224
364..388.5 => 208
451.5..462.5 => 236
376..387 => 207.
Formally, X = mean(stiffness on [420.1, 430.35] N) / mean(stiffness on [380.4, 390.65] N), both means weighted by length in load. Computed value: 1.1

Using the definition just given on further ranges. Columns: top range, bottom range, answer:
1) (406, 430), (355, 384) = 1.15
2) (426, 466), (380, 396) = 1.13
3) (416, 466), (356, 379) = 1.12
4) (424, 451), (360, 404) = 1.11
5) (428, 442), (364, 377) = 1.14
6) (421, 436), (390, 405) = 1.06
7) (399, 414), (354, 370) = 1.14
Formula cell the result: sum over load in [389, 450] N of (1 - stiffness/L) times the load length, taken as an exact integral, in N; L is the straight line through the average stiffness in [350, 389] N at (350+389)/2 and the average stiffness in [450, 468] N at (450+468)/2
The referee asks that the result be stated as -2.5 N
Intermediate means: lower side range 210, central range 234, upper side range 237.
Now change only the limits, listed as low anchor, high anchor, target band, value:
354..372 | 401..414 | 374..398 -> 2.0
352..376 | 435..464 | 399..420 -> -1.7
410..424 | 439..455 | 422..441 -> 0.4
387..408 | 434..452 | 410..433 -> -1.0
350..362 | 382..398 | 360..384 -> 0.5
